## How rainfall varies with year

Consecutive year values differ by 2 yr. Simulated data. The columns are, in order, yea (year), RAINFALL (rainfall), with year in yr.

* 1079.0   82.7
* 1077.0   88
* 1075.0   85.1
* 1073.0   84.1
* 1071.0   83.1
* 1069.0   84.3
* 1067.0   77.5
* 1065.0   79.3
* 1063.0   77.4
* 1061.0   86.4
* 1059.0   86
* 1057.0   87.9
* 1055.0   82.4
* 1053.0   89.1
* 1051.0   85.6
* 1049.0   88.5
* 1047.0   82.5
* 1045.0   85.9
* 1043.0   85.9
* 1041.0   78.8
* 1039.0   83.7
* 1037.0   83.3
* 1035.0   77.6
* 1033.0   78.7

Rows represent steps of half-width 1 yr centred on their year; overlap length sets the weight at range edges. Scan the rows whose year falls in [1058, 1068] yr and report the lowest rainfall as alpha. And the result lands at 77.4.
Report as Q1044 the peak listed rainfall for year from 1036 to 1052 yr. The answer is 88.5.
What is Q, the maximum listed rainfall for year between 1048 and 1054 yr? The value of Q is 89.1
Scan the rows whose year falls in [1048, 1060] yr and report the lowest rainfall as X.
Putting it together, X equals 82.4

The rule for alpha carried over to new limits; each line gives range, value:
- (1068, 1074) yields 83.1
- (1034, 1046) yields 77.6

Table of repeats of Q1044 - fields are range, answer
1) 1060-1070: 86.4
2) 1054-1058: 87.9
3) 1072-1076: 85.1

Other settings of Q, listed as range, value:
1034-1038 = 83.3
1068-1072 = 84.3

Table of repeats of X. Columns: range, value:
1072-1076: 84.1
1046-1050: 82.5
